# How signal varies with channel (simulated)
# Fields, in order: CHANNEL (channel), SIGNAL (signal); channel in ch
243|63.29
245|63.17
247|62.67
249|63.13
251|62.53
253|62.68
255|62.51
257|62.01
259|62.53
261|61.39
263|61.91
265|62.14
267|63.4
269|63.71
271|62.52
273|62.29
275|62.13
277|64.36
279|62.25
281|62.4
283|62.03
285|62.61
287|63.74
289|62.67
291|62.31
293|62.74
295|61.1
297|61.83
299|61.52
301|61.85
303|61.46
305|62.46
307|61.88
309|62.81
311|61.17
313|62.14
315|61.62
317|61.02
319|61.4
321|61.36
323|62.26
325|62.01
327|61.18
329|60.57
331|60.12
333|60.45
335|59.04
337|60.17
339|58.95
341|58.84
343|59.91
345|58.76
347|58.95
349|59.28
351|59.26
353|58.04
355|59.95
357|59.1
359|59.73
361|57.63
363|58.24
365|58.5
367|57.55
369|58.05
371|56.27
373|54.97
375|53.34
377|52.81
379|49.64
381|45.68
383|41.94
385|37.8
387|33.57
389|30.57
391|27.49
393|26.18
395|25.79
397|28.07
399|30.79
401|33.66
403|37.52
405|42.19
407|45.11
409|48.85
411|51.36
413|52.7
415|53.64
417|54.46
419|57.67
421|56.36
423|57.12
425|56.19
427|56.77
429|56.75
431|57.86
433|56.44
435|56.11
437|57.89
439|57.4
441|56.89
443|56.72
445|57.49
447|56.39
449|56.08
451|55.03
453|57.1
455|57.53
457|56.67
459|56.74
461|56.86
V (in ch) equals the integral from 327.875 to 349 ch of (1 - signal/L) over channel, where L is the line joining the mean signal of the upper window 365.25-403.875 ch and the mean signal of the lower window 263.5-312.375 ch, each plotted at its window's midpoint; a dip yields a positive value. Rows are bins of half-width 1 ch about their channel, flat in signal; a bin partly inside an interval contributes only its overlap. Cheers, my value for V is -3.3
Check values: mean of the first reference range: 62.4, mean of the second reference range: 41.5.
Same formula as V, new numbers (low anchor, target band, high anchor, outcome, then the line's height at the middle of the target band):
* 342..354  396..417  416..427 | 5.14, 56.9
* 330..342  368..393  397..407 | -0.09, 43.8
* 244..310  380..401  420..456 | 9.21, 58.5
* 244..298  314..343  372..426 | -3.46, 54.2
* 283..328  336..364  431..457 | 0.58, 60.3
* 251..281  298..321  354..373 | -0.44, 60.6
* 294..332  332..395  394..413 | -3.62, 48.9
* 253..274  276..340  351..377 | -1.50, 60.3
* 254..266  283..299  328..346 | -0.33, 61.1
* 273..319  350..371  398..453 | -0.42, 57.4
